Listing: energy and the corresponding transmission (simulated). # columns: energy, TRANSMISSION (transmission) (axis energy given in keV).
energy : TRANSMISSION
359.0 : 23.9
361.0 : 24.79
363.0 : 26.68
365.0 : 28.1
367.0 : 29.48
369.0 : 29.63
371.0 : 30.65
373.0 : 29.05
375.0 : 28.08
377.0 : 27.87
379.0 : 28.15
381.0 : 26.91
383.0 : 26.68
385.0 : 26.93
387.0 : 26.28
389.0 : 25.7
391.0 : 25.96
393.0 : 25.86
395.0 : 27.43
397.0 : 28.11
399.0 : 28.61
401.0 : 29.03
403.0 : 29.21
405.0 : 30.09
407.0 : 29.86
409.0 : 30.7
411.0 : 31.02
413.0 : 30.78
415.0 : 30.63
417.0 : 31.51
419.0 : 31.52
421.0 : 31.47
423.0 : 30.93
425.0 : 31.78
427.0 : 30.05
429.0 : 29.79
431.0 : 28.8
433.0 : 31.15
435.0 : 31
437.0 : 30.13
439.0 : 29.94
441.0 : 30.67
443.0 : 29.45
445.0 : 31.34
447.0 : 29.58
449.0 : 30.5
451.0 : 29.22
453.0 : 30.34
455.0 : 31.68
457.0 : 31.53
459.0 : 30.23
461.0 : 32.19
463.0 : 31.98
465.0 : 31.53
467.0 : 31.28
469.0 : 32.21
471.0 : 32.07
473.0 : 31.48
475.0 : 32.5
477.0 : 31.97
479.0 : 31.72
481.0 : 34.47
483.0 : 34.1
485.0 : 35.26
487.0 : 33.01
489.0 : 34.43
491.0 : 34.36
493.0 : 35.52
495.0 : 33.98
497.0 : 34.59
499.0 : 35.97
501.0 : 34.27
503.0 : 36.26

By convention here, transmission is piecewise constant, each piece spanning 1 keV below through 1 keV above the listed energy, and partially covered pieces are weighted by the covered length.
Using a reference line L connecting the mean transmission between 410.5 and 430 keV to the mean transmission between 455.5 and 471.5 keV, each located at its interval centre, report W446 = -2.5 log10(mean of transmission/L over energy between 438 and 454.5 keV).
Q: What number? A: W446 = 0.041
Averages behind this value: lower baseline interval 30.9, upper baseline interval 31.6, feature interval 30.2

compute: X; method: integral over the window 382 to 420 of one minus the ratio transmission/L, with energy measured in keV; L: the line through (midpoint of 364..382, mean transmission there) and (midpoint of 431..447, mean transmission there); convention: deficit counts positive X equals 0.9 keV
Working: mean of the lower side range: 28.7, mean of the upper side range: 30.4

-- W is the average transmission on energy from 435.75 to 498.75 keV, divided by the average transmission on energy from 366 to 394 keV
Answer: 1.2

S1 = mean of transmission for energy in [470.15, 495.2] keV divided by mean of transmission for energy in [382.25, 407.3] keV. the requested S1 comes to 1.21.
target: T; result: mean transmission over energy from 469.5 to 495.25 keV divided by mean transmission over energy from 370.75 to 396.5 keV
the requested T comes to 1.2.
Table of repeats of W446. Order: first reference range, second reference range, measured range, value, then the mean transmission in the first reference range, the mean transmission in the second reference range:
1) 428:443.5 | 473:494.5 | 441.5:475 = 0.024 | 30.1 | 33.6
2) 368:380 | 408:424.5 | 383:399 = 0.117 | 28.9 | 31.1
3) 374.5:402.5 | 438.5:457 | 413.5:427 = -0.081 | 27.3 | 30.4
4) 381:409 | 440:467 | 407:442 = -0.051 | 27.8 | 30.8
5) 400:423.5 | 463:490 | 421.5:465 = 0.035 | 30.6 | 32.7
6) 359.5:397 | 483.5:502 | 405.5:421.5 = -0.045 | 27.4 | 34.6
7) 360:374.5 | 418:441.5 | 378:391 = 0.088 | 28.3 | 30.6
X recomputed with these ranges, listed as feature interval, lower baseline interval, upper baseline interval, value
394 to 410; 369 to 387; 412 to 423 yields 0.4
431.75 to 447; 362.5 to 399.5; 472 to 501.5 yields 0.3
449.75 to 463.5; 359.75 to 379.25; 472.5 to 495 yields 0.6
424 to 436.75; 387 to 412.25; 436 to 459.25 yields -0.3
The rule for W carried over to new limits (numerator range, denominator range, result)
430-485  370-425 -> 1.08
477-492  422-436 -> 1.11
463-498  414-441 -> 1.08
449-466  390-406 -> 1.11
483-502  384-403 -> 1.27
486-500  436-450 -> 1.14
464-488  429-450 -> 1.08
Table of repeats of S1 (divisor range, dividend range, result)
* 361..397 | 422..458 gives 1.10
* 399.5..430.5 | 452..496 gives 1.07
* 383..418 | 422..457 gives 1.06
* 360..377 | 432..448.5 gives 1.08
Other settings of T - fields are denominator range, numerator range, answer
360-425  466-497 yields 1.16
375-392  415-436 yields 1.15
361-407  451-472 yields 1.13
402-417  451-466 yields 1.03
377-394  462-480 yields 1.20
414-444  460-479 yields 1.04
